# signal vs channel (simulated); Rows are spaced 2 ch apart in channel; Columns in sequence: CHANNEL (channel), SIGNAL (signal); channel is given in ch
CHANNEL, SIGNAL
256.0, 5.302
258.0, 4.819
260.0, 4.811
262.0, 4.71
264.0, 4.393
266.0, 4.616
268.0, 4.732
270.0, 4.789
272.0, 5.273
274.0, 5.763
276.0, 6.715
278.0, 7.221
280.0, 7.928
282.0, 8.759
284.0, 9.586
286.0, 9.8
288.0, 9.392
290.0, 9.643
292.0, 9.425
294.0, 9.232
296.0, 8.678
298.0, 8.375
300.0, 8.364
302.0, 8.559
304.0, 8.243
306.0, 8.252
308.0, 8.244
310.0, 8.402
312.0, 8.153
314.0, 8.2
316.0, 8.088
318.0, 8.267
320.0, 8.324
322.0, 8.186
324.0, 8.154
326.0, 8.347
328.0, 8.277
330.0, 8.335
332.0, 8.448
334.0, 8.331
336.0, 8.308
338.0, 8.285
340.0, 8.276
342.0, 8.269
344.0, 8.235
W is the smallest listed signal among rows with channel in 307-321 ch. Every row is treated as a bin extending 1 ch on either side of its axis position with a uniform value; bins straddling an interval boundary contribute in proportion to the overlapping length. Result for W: 8.088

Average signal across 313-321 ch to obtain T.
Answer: 8.22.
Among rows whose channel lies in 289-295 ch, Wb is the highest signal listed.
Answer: 9.643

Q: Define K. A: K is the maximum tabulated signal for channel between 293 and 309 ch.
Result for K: 9.232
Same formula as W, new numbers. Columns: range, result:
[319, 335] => 8.154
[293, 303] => 8.364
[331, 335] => 8.331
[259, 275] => 4.393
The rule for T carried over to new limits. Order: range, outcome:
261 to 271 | 4.65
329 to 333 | 8.39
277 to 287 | 8.66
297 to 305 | 8.39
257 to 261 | 4.81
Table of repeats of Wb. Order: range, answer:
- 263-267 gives 4.616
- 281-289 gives 9.8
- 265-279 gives 7.221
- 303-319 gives 8.402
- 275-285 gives 9.586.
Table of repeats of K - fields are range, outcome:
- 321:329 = 8.347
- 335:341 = 8.308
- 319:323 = 8.324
